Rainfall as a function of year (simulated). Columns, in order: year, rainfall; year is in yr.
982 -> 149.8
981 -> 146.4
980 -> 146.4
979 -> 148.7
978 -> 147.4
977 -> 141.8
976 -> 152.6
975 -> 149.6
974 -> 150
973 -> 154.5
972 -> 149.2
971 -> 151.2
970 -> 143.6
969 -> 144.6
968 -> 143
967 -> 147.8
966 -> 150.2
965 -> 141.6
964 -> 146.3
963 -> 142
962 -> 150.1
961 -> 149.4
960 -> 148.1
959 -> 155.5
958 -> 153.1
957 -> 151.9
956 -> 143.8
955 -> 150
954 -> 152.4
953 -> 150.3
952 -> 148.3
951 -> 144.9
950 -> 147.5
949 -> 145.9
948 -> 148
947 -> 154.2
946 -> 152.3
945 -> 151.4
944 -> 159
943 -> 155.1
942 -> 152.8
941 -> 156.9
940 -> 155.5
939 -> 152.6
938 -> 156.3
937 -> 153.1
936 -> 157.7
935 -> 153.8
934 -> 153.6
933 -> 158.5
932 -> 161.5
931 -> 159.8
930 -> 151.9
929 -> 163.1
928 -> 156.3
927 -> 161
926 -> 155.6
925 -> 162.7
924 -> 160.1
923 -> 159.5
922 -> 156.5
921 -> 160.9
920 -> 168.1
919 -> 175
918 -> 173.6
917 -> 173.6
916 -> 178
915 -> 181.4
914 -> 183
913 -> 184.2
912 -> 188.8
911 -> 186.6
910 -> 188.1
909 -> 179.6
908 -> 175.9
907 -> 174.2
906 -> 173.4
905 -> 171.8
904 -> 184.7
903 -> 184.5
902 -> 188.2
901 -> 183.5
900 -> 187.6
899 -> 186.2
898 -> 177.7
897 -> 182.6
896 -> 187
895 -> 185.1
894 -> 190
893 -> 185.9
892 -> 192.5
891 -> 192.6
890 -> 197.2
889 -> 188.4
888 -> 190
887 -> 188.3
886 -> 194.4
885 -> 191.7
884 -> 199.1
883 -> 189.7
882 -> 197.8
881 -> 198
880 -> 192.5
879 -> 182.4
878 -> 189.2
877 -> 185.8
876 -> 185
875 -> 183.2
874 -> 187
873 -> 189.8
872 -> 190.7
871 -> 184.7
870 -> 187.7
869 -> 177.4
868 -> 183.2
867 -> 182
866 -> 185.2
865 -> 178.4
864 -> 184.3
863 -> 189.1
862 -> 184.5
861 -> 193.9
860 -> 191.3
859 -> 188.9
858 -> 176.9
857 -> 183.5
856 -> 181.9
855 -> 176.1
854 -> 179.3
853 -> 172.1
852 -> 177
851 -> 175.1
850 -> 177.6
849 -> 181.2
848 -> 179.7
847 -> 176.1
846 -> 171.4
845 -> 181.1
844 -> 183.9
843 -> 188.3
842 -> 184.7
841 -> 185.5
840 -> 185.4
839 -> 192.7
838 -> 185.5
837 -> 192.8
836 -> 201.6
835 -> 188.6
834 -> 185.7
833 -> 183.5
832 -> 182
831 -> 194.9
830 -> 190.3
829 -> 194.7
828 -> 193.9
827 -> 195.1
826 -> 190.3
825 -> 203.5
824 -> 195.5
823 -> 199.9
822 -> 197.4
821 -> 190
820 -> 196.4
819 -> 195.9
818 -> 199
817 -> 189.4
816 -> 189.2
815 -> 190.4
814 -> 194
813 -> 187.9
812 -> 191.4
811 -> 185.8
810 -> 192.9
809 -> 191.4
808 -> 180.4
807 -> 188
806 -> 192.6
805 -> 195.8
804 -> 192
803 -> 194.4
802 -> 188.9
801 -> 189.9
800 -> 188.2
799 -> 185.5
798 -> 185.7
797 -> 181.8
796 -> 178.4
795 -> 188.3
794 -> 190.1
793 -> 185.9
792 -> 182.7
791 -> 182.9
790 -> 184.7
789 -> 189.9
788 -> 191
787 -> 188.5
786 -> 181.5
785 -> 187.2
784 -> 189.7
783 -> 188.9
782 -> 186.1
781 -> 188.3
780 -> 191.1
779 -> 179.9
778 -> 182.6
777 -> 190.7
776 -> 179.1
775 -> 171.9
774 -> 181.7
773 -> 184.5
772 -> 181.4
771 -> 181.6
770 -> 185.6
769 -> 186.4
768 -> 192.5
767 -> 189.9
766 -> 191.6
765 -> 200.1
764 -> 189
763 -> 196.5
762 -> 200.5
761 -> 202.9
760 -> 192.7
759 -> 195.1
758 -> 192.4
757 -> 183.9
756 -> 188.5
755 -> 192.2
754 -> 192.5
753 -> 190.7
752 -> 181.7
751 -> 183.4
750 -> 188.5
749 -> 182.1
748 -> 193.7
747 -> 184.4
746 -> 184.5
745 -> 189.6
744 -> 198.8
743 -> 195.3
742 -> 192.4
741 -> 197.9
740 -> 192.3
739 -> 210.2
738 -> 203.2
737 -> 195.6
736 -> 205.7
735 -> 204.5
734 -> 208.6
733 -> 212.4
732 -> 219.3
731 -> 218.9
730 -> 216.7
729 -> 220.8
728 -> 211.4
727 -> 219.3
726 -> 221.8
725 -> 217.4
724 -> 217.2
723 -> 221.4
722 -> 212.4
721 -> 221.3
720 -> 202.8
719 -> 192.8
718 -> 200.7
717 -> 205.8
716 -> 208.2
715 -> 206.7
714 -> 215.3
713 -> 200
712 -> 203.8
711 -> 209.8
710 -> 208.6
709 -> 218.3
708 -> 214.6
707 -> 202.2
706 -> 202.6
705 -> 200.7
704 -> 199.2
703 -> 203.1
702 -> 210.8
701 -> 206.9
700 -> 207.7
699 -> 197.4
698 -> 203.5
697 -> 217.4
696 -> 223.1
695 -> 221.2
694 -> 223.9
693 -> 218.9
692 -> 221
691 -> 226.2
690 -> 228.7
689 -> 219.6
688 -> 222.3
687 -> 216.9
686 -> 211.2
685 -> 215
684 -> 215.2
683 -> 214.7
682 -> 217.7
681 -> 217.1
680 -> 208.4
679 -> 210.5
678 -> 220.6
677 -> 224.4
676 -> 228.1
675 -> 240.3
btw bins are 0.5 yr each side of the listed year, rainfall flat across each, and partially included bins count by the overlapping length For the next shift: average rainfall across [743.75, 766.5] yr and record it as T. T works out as 191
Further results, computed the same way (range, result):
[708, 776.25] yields 199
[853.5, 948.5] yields 177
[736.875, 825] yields 190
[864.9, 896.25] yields 189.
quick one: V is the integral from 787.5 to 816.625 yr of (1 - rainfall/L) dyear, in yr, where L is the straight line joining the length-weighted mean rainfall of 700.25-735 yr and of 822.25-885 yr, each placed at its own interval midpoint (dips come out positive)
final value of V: 1.1 yr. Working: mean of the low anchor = 210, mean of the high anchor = 187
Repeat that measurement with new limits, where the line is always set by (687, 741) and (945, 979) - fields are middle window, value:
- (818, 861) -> -1.8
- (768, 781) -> 0.8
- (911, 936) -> -1.2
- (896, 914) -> -2.1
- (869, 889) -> -2.4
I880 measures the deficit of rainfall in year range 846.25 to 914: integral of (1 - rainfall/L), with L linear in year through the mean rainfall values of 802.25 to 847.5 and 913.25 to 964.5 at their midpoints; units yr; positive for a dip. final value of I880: -4.3 yr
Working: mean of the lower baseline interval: 190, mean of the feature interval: 185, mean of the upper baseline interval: 157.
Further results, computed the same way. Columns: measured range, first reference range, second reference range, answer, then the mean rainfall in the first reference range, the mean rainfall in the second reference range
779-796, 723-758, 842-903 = 0.7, 201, 186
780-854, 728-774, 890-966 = -1.6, 195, 165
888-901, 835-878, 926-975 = -1.3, 184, 152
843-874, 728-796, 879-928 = 0.4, 192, 181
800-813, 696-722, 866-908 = 0.4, 207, 187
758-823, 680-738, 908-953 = 1.5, 212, 162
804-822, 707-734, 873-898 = 0.7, 212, 190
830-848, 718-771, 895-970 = -0.5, 199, 162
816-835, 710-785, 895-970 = -1.1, 197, 162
